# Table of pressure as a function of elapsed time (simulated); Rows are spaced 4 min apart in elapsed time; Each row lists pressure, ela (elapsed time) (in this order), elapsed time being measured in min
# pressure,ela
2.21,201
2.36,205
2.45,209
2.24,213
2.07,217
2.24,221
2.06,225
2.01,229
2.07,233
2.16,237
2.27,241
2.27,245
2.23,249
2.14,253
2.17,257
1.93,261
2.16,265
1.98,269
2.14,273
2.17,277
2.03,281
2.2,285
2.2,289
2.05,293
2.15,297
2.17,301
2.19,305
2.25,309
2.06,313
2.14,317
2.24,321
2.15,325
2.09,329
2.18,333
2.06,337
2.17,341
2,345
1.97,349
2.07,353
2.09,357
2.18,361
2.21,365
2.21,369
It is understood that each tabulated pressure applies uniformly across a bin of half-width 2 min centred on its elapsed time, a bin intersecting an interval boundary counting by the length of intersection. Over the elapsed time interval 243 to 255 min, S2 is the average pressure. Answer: 2.21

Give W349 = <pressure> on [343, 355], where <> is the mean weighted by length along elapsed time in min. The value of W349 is 2.01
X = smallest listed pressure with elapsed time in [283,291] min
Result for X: 2.2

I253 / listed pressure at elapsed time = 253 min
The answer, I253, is 2.14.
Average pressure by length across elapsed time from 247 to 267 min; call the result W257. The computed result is 2.13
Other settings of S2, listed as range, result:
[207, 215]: 2.35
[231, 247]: 2.19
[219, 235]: 2.1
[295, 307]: 2.17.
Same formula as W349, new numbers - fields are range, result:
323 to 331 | 2.12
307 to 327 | 2.17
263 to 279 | 2.11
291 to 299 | 2.1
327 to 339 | 2.11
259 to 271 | 2.02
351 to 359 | 2.08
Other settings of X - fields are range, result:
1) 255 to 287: 1.93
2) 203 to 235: 2.01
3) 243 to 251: 2.23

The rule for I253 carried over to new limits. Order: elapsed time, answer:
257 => 2.17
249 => 2.23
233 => 2.07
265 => 2.16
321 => 2.24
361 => 2.18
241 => 2.27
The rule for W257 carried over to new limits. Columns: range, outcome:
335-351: 2.05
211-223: 2.18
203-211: 2.41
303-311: 2.22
